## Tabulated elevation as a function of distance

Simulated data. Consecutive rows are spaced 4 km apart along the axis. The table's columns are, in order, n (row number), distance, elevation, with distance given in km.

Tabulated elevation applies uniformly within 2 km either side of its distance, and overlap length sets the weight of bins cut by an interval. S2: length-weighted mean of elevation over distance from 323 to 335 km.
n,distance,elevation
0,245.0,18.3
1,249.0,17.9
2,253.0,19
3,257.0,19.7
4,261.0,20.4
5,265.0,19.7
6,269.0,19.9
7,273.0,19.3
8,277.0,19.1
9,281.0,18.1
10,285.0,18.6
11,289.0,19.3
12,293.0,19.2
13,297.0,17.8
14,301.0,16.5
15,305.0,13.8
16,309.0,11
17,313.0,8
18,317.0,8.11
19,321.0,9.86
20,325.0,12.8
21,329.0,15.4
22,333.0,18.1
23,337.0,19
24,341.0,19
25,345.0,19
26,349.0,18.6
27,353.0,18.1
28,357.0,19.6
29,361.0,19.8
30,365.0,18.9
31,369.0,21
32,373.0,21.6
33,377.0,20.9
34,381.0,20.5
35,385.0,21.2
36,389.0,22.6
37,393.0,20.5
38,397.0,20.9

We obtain 15.4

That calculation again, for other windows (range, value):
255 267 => 19.9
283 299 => 18.7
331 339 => 18.6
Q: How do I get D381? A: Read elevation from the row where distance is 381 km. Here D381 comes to 20.5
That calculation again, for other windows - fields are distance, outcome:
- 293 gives 19.2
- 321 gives 9.86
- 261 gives 20.4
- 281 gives 18.1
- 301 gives 16.5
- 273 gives 19.3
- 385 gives 21.2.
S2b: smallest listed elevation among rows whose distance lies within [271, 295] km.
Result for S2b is 18.1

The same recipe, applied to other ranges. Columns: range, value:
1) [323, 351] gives 12.8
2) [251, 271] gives 19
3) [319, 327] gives 9.86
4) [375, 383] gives 20.5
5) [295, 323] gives 8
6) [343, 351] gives 18.6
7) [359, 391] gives 18.9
